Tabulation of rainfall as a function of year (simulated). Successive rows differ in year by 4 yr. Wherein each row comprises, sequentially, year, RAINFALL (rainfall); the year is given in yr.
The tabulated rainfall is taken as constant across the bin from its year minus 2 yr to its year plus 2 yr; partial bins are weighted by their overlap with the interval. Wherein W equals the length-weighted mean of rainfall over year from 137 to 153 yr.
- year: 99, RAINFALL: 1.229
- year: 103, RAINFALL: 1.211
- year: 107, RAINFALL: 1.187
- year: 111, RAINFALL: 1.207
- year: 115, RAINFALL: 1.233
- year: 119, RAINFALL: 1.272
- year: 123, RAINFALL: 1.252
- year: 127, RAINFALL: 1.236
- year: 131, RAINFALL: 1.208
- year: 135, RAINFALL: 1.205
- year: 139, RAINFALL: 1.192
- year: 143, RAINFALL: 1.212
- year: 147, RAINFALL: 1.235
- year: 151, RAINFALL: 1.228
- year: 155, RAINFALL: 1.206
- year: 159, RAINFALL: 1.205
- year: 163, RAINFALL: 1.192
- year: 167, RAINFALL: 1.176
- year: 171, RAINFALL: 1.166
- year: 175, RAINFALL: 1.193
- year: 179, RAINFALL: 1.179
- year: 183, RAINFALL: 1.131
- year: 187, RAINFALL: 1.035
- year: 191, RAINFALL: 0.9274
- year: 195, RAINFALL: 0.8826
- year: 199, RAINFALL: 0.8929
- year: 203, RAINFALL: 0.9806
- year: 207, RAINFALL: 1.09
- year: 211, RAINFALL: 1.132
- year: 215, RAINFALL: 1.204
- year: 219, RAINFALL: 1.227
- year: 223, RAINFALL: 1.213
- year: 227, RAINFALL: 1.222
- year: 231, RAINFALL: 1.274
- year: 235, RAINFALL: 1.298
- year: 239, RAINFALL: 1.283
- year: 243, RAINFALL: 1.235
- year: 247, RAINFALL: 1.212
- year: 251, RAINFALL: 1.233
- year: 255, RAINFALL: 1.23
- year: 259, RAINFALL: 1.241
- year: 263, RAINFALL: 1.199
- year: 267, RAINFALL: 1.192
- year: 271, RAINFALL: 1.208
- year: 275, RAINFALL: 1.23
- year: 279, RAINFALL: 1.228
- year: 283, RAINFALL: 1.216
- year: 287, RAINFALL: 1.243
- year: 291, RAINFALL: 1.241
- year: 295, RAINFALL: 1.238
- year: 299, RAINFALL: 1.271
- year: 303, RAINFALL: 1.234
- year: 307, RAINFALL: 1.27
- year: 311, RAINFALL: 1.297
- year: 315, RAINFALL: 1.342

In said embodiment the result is 1.22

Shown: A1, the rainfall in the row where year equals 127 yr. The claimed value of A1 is 1.236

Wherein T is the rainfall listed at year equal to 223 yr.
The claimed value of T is 1.213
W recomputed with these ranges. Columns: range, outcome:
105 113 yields 1.2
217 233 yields 1.23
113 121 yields 1.25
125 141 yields 1.21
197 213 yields 1.02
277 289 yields 1.23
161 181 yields 1.18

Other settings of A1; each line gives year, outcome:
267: 1.192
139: 1.192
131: 1.208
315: 1.342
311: 1.297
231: 1.274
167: 1.176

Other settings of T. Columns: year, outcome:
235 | 1.298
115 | 1.233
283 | 1.216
